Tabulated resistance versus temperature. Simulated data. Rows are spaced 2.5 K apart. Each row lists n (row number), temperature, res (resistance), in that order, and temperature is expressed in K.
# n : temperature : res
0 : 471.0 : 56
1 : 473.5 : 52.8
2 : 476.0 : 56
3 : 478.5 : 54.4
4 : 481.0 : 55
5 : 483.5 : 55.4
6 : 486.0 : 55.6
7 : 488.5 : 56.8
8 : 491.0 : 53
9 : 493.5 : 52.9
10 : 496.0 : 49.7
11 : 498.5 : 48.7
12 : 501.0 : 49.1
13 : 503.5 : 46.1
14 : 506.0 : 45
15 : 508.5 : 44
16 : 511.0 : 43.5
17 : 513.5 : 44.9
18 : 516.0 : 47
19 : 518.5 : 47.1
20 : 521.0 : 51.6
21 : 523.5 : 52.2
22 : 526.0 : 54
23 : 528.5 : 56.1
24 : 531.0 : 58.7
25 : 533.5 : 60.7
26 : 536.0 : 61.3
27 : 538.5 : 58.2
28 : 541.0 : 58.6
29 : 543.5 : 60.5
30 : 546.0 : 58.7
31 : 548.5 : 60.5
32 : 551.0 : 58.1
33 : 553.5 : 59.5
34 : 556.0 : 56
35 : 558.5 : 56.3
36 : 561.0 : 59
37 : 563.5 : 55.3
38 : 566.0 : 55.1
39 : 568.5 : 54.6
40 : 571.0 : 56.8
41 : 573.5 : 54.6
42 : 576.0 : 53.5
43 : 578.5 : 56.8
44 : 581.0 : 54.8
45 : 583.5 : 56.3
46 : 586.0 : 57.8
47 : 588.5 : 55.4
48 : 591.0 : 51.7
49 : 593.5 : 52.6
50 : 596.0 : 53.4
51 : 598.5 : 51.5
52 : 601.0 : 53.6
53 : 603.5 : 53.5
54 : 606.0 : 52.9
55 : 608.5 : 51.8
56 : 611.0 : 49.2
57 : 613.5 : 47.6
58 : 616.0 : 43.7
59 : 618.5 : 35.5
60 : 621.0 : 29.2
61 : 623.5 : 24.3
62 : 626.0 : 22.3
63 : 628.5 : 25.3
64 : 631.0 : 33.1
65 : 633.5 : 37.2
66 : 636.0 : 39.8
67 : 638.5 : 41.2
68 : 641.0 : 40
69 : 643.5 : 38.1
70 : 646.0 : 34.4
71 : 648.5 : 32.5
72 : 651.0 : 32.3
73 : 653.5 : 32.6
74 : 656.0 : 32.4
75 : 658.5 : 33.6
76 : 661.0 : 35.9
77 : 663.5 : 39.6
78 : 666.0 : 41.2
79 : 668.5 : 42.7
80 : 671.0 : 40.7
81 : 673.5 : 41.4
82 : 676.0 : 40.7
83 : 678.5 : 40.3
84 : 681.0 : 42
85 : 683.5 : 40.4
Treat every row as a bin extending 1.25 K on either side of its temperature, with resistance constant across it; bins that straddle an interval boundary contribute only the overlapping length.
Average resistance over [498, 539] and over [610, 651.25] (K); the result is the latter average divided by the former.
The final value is 0.70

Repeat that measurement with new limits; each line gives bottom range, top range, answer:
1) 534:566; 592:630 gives 0.74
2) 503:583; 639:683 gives 0.69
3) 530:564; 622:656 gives 0.57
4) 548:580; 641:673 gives 0.65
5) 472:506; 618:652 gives 0.63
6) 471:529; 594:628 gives 0.85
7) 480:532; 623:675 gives 0.70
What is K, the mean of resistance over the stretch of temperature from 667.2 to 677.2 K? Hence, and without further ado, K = 41.4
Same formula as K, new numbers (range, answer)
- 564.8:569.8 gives 54.9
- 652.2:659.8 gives 32.9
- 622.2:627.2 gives 23.4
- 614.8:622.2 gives 36.1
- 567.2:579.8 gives 55.3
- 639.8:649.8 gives 36.2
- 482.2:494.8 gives 54.7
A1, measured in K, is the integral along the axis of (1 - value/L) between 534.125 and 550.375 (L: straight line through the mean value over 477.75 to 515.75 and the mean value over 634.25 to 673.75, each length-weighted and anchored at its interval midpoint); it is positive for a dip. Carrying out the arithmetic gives -4.6 K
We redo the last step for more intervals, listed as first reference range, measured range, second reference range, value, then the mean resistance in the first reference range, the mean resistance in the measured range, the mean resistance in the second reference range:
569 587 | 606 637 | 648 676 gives 6.1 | 55.7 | 37.2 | 37.1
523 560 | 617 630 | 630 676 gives 4.6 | 58.1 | 27.7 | 37.3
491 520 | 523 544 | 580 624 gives -4.4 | 47.4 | 57.9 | 49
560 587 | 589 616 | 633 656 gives -2.1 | 55.8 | 51.5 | 36.2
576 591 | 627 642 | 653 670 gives 2.6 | 55.6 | 35.8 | 37.1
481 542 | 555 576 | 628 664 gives -4.8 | 52.1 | 55.8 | 35.3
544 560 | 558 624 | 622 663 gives -4.9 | 58.3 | 51.2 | 33.5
